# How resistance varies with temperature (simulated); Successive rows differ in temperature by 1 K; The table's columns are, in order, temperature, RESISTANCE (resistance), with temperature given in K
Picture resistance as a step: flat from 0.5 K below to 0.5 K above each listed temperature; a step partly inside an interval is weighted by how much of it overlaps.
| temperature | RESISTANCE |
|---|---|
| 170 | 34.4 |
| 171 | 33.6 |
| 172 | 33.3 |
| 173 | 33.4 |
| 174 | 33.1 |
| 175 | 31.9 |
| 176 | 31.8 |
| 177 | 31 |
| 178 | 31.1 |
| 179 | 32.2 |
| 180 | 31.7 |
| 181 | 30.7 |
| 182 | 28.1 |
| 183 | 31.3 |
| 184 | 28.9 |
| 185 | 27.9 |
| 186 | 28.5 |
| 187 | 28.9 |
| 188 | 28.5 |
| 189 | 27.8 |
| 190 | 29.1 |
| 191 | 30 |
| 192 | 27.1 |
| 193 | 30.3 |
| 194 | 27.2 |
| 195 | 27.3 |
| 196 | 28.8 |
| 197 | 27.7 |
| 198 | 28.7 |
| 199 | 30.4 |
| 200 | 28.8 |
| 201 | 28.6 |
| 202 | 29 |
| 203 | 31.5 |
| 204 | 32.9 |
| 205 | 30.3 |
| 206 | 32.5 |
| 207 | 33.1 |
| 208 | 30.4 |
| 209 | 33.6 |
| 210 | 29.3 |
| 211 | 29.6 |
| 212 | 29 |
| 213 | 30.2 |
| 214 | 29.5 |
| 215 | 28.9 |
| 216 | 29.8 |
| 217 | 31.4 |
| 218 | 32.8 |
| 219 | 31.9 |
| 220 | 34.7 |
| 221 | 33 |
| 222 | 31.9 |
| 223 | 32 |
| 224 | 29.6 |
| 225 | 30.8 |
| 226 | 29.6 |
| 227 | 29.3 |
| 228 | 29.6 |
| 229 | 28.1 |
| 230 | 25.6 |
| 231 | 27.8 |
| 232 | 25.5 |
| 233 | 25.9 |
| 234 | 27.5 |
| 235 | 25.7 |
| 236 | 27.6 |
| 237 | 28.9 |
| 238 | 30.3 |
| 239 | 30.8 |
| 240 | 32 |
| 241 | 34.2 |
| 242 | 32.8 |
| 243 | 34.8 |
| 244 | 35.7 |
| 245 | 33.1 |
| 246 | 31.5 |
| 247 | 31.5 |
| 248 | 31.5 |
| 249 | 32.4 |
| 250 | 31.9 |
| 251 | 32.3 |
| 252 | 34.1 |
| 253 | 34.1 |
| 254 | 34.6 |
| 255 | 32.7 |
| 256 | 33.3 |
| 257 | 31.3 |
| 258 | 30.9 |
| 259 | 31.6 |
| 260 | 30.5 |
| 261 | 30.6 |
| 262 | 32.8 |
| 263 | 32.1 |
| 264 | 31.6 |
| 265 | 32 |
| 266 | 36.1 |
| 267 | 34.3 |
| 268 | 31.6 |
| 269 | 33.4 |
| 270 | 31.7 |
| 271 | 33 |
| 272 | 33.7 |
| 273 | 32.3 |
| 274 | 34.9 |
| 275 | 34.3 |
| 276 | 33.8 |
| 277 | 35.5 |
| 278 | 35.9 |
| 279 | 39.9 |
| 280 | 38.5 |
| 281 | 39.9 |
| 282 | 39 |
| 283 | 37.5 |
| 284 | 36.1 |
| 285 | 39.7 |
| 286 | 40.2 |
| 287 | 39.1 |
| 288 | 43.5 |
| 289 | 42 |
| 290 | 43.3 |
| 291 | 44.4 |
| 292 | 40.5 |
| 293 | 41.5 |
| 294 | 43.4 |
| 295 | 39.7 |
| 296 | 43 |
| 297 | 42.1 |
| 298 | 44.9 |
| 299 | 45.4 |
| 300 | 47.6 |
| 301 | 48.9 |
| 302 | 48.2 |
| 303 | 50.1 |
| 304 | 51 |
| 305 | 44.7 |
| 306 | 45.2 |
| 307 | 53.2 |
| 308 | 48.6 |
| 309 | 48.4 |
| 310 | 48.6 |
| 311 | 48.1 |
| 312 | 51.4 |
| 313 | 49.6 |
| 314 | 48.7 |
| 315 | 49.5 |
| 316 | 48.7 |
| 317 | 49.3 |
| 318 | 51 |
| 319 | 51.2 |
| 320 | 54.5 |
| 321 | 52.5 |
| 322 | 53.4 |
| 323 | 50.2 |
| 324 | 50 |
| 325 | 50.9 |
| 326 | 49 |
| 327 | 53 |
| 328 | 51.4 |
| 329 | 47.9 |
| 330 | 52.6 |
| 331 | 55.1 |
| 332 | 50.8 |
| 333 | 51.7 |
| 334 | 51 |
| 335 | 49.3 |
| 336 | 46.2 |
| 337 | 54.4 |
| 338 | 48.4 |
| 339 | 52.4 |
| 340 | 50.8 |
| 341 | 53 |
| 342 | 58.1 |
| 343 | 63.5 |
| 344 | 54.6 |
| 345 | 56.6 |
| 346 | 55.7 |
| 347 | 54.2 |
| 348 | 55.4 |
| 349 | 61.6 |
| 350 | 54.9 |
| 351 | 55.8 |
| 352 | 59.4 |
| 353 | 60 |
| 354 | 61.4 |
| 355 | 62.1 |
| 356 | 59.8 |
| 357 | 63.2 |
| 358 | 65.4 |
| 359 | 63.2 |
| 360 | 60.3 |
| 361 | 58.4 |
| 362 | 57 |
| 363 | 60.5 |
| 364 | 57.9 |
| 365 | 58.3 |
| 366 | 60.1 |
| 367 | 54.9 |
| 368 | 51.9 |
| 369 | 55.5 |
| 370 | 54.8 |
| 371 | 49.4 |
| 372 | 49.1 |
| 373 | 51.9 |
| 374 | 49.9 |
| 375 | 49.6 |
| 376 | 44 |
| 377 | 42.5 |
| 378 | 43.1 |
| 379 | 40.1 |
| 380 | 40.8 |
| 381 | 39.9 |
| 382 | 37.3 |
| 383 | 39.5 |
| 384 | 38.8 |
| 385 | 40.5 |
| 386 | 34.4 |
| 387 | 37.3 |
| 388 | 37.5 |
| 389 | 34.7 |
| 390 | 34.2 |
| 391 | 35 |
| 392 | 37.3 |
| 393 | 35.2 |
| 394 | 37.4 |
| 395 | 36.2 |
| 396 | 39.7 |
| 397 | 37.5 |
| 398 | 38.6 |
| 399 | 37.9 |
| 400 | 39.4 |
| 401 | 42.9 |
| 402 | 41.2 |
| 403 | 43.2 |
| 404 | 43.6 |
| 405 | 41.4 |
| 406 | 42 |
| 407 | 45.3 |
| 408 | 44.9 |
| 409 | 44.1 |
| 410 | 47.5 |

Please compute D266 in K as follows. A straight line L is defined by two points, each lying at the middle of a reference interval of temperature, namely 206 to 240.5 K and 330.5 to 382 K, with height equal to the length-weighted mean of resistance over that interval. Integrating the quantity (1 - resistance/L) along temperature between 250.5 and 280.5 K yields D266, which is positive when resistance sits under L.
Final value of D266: 3.3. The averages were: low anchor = 29.9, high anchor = 53.9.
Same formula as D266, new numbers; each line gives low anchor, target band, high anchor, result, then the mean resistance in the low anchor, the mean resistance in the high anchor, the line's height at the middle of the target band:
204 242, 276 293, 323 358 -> 1.35 K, 30.1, 54.6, 43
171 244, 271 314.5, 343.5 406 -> -3.41 K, 30.2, 48.2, 39.4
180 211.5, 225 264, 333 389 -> 5.70 K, 29.6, 51.9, 36.2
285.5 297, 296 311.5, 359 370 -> -1.02 K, 41.9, 57.6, 44.6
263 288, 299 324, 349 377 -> -3.06 K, 35.7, 56.5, 44.2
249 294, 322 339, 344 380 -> -0.90 K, 35.6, 55.2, 48.3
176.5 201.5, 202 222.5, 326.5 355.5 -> 1.12 K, 29.2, 54.5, 33.1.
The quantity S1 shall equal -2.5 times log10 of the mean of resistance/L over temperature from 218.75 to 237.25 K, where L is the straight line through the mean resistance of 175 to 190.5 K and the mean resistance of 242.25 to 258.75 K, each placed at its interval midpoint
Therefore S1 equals 0.09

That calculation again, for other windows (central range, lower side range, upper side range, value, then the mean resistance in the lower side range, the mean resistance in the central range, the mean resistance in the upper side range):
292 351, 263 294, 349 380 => -0.10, 37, 50.4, 55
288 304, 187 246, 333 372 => 0.02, 30.1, 44.5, 56.4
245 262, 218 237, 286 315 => 0.09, 29.3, 32.2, 45.9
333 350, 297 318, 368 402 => -0.19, 48.4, 54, 41.4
